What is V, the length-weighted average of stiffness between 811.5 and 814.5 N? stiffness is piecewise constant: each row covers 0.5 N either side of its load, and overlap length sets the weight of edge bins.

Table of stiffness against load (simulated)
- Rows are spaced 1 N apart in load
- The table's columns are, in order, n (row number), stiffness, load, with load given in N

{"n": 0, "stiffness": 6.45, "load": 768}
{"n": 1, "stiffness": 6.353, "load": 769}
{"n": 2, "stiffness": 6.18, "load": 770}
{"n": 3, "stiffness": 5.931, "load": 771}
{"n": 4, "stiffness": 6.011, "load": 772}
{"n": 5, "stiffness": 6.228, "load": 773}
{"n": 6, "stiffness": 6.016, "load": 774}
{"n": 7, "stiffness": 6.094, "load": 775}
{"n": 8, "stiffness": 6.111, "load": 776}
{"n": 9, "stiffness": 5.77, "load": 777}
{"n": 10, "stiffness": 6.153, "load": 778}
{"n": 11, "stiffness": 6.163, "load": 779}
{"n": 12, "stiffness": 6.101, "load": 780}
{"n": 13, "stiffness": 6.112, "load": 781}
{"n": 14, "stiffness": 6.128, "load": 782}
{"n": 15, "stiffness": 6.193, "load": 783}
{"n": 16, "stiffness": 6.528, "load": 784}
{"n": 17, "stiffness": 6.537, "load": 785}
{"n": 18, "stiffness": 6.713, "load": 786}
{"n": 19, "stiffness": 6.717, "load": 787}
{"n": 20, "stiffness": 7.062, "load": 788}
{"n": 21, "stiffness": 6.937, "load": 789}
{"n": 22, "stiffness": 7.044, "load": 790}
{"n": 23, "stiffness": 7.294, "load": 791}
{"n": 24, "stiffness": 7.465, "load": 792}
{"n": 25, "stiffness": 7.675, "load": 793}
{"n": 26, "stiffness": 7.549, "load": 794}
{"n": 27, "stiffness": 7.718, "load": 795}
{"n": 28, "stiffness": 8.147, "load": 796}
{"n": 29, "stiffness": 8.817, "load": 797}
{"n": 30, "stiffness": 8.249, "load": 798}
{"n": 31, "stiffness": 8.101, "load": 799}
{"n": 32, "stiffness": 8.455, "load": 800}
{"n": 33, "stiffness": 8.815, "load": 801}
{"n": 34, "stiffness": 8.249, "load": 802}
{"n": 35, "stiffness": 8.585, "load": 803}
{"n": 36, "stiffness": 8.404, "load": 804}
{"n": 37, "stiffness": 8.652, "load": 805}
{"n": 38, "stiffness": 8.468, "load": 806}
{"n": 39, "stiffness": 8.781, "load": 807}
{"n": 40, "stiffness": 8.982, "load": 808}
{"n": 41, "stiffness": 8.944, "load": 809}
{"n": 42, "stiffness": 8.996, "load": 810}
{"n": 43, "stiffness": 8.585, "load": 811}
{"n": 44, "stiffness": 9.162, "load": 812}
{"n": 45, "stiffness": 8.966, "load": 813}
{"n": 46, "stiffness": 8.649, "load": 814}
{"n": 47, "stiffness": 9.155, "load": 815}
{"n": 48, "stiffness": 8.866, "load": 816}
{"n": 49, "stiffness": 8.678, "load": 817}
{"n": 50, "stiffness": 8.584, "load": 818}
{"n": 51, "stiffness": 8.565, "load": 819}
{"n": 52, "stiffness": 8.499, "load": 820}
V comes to 8.93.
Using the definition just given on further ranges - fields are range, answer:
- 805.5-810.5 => 8.83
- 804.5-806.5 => 8.56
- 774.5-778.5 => 6.03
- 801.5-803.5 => 8.42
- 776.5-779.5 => 6.03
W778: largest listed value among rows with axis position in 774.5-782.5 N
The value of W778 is 6.163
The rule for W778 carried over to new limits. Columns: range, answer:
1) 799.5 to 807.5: 8.815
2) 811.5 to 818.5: 9.162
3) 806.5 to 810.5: 8.996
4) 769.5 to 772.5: 6.18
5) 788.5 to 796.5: 8.147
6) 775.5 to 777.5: 6.111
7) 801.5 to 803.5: 8.585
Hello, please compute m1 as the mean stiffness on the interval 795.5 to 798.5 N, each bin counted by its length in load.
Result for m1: 8.4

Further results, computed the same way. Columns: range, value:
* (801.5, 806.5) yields 8.47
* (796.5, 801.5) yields 8.49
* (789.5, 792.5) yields 7.27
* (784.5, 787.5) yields 6.66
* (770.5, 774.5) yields 6.05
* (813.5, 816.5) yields 8.89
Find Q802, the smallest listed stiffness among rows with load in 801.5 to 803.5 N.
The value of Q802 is 8.249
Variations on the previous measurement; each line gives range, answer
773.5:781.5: 5.77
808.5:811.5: 8.585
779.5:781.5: 6.101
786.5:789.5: 6.717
